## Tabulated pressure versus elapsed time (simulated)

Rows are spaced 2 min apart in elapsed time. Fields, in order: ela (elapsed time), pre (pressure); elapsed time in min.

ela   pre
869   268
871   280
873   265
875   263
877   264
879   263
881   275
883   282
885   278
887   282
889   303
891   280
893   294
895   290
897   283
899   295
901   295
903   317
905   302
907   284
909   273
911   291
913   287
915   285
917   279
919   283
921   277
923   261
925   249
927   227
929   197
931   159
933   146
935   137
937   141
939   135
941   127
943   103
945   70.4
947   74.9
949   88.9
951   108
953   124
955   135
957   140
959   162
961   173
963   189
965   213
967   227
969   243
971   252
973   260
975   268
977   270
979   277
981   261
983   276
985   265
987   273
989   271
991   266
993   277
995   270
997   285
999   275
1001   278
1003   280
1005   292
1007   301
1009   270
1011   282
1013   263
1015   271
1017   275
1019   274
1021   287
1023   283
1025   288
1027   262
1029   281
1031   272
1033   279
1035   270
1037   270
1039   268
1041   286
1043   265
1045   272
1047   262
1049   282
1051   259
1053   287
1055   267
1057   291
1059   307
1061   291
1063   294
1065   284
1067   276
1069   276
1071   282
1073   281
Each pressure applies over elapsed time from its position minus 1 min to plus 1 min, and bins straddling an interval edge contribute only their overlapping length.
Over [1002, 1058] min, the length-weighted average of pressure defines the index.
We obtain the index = 276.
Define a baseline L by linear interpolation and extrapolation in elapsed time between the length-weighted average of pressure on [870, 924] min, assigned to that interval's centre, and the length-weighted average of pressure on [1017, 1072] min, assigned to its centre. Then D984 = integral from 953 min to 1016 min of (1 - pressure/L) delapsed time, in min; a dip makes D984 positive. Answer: 7.1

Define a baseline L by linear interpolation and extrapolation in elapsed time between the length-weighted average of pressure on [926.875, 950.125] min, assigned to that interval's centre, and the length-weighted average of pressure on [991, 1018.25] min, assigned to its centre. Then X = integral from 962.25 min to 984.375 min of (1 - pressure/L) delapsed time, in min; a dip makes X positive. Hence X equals -4.4 min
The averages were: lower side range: 130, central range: 250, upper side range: 278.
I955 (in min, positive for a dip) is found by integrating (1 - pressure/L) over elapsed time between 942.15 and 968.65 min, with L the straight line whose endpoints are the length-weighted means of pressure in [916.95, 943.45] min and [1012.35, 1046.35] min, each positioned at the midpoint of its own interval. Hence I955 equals 9.1 min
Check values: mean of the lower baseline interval 193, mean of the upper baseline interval 274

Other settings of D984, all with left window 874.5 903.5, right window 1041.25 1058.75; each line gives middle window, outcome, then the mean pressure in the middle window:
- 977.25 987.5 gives 0.3 min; 270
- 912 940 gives 6.3 min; 219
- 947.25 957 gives 5.8 min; 114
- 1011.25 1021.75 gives 0.1 min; 274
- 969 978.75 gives 0.6 min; 262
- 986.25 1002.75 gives 0.2 min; 275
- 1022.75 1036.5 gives 0.0 min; 276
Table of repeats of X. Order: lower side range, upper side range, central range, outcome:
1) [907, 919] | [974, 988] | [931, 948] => 9.7 min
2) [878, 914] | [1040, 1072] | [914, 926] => 0.6 min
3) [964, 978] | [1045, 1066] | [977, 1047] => -3.0 min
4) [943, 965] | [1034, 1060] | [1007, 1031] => -4.7 min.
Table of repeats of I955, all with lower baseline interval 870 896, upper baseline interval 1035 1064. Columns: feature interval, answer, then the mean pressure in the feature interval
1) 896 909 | -0.7 min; 294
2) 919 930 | 1.3 min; 246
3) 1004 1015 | -0.1 min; 281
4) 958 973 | 3.6 min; 212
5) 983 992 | 0.3 min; 270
